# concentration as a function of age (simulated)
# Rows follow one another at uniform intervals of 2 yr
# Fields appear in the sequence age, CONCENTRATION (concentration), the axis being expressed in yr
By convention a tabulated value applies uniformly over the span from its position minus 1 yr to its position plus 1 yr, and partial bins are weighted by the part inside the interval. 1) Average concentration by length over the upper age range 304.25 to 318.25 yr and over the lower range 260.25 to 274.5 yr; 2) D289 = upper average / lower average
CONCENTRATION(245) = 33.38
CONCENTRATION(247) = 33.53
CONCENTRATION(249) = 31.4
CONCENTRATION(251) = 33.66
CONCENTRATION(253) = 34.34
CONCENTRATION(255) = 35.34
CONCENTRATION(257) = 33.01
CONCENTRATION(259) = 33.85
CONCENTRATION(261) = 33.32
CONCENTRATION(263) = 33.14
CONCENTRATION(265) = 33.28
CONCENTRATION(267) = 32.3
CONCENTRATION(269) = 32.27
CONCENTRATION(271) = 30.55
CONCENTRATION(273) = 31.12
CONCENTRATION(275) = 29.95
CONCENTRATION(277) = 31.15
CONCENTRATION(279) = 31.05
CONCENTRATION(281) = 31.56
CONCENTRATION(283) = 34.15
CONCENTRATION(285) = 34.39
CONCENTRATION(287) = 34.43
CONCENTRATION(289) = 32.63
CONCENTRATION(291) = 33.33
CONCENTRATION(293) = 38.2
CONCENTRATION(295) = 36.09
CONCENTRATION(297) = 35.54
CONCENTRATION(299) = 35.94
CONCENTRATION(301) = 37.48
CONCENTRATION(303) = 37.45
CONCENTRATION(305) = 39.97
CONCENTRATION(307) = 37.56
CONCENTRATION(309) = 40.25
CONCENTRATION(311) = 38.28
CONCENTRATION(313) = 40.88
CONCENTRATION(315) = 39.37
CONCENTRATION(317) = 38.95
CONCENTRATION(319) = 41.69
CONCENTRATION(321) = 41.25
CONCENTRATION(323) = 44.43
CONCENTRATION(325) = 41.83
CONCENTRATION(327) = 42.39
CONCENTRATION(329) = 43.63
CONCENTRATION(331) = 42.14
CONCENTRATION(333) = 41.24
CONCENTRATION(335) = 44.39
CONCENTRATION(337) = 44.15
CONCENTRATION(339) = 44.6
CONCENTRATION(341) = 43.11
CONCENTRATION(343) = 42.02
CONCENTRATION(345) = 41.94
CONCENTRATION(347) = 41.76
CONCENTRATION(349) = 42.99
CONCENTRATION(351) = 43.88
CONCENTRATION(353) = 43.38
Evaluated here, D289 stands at 1.22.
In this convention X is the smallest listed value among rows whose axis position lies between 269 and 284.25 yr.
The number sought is 29.95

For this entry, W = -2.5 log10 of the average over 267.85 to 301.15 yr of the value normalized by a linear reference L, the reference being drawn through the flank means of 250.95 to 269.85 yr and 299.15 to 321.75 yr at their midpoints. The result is 0.09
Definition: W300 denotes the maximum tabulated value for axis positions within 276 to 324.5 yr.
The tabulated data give 44.43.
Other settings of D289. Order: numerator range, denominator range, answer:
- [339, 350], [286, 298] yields 1.21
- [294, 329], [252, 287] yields 1.21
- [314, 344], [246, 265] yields 1.26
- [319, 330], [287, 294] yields 1.23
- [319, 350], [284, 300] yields 1.22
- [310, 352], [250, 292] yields 1.28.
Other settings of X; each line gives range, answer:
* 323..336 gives 41.24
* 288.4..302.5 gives 32.63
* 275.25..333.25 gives 31.05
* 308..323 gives 38.28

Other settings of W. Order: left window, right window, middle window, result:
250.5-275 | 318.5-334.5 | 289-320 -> 0.035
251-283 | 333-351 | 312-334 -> -0.033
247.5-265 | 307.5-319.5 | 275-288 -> 0.116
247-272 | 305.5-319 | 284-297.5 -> 0.058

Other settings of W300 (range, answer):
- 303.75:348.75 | 44.6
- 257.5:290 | 34.43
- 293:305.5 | 39.97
